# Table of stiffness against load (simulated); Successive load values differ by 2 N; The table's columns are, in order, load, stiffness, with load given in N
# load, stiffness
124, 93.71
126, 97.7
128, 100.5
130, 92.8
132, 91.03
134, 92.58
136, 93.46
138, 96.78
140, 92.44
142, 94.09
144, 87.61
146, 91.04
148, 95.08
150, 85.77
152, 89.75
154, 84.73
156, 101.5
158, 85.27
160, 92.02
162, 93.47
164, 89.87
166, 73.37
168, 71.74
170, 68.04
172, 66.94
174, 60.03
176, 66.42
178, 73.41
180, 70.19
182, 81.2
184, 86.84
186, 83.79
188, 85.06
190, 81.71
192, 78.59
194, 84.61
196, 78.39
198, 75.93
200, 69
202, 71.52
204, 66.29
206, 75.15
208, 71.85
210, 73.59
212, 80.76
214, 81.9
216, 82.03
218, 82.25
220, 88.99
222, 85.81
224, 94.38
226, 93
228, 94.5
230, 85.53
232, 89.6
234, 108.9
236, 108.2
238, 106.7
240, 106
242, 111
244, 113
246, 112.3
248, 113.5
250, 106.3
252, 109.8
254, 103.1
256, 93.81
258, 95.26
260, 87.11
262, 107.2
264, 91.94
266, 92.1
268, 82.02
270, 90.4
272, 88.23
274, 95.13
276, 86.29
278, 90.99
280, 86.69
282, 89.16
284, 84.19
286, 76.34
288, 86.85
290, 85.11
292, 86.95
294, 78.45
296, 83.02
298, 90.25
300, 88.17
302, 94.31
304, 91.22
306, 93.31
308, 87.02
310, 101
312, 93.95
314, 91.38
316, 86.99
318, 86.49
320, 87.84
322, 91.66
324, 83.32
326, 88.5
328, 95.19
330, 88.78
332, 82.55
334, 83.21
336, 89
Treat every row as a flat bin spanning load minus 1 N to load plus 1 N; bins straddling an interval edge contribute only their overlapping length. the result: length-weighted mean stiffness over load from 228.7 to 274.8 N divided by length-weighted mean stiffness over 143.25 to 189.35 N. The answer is 1.22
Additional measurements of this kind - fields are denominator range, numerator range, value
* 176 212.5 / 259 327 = 1.16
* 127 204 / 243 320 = 1.11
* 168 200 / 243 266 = 1.35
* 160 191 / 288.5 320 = 1.15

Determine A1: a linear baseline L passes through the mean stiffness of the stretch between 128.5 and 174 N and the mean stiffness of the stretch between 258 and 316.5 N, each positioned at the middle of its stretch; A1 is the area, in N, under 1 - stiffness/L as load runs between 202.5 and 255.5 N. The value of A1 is -3.2 N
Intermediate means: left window 87.2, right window 89.3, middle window 93.8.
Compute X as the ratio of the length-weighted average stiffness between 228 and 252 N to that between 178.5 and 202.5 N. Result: 1.3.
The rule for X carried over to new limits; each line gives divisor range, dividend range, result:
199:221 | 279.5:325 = 1.15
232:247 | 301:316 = 0.86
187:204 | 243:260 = 1.35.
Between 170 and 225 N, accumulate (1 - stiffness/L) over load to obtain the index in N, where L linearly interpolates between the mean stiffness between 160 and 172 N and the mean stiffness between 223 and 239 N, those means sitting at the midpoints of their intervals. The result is 6.68 N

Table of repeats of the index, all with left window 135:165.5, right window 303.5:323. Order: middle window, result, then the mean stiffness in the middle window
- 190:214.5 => 4.1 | 75.8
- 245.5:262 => -2.1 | 103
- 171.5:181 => 2.5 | 67.4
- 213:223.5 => 0.7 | 84.7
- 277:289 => 0.7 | 85.7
